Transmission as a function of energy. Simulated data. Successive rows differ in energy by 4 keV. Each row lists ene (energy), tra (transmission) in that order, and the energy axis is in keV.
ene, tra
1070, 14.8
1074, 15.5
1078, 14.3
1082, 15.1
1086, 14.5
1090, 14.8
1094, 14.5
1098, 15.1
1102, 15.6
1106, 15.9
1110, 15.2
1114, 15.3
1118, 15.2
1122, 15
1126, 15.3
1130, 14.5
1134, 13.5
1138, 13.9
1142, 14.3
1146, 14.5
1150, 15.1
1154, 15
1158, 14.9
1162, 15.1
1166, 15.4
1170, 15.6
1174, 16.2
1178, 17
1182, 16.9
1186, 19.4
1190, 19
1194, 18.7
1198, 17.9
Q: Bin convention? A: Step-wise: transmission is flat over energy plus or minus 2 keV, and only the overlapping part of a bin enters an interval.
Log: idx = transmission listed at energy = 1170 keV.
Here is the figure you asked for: 15.6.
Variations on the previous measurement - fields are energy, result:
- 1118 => 15.2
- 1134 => 13.5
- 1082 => 15.1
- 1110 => 15.2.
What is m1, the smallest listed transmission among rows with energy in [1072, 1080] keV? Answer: 14.3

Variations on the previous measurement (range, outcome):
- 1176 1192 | 16.9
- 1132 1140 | 13.5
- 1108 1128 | 15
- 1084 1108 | 14.5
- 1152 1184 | 14.9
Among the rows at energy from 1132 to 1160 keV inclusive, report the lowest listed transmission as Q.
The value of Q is 13.5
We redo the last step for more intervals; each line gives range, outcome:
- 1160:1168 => 15.1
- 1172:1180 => 16.2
